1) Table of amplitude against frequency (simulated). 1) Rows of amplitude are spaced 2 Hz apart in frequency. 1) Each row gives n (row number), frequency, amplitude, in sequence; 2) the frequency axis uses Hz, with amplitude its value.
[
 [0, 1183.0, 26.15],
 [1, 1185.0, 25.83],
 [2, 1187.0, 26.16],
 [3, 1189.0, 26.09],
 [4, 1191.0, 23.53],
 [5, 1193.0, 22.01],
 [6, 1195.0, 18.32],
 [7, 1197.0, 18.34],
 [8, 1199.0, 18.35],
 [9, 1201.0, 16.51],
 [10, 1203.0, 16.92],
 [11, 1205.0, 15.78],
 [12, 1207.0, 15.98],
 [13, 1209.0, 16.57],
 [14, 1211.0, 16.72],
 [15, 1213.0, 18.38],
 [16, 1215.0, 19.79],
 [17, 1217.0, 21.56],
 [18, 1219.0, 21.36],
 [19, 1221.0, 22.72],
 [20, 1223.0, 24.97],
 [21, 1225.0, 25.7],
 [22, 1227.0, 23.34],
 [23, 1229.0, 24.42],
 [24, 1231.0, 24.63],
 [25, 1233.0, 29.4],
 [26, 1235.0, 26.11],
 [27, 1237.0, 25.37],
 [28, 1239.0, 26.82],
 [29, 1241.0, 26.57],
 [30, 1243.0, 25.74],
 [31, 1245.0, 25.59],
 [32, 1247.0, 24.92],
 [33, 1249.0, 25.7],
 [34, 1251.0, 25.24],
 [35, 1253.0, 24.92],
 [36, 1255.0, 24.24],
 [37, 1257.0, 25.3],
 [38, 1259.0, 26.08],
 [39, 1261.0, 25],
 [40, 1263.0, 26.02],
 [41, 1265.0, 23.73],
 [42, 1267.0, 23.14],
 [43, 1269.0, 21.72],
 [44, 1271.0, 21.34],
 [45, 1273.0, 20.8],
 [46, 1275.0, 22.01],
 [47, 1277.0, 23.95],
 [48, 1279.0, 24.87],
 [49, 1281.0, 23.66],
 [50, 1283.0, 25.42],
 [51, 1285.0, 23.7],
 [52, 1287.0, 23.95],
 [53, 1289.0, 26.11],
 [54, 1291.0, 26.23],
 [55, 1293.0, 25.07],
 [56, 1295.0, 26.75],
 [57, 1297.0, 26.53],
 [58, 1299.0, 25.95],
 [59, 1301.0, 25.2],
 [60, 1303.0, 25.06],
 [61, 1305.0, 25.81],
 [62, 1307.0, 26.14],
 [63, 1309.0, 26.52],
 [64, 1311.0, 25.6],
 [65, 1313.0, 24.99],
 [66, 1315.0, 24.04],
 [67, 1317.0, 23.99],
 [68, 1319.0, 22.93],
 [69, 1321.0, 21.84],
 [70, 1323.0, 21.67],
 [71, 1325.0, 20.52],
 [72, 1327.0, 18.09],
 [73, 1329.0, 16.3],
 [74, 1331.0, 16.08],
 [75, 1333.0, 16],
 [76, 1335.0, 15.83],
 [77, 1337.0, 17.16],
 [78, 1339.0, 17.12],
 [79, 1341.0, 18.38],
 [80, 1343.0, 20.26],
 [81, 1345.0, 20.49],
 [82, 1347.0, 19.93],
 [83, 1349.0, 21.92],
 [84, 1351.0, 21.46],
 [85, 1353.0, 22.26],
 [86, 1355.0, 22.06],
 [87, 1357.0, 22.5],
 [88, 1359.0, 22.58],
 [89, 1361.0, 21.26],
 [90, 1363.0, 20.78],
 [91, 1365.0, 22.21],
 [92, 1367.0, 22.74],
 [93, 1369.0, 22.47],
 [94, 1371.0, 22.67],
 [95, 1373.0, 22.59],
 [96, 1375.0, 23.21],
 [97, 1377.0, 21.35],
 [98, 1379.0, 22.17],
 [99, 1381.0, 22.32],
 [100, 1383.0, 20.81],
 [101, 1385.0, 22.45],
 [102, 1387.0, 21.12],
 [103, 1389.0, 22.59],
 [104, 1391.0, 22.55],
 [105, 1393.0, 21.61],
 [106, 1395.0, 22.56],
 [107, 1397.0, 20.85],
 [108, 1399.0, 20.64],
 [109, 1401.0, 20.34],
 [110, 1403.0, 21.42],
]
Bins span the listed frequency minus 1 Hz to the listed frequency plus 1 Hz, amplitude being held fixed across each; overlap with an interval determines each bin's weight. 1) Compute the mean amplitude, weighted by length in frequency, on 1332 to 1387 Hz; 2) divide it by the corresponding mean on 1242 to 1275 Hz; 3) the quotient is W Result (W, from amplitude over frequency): 0.9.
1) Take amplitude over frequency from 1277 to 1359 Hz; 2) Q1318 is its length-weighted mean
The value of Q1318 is 22.5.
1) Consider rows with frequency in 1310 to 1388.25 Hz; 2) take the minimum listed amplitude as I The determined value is 15.83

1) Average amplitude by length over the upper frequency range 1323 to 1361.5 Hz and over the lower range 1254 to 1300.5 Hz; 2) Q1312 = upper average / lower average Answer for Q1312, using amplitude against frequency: 0.80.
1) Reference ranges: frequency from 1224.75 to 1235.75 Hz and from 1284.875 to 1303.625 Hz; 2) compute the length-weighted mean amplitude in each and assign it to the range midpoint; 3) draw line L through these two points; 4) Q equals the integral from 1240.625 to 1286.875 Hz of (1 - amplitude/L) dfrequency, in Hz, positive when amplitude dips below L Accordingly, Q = 2.3 Hz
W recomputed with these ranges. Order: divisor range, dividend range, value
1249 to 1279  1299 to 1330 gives 0.98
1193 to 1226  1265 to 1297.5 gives 1.24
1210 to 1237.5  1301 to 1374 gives 0.93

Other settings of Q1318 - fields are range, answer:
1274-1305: 25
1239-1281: 24.4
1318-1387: 20.7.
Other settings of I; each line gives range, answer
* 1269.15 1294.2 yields 20.8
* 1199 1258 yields 15.78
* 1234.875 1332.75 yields 16.08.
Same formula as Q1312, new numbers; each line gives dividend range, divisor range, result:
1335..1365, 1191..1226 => 1.05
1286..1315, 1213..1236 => 1.08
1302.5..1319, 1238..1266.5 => 0.99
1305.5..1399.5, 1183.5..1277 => 0.94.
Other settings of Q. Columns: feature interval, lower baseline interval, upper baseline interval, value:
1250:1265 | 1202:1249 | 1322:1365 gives -2.27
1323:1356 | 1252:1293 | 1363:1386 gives 5.46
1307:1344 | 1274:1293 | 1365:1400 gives 4.59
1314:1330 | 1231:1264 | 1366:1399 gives 1.74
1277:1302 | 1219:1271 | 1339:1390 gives -1.61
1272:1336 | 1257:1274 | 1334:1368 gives -2.67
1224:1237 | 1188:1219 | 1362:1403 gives -4.06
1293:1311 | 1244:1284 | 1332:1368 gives -2.78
